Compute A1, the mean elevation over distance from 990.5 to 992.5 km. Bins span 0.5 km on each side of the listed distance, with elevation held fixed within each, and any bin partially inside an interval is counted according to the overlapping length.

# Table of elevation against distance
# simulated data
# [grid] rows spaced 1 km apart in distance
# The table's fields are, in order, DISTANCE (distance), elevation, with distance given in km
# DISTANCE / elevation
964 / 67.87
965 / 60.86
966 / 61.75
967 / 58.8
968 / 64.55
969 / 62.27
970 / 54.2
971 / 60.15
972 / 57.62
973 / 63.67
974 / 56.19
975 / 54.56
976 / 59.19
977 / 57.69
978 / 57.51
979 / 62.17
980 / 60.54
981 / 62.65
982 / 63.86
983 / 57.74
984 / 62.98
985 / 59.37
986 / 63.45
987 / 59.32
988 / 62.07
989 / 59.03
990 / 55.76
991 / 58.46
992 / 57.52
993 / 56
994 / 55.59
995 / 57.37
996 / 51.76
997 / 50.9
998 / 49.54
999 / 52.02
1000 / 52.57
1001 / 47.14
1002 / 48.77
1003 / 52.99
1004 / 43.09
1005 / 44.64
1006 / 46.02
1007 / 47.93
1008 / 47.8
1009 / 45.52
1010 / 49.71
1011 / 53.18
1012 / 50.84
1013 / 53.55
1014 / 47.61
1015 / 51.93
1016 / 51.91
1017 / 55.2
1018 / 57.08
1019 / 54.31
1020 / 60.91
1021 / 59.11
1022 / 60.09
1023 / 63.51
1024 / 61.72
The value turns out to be 58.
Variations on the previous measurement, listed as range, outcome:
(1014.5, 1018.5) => 54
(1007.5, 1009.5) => 46.7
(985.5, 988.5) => 61.6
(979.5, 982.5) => 62.4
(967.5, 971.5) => 60.3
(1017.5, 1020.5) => 57.4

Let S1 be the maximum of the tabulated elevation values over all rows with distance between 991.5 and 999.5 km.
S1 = 57.52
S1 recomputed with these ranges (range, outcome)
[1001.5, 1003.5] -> 52.99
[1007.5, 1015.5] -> 53.55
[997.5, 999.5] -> 52.02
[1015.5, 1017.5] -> 55.2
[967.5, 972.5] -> 64.55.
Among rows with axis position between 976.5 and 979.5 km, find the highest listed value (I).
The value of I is 62.17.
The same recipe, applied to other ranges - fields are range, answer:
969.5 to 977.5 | 63.67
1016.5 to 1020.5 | 60.91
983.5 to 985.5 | 62.98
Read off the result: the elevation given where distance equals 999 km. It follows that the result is 52.02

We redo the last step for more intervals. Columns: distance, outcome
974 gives 56.19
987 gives 59.32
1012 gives 50.84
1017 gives 55.2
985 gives 59.37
